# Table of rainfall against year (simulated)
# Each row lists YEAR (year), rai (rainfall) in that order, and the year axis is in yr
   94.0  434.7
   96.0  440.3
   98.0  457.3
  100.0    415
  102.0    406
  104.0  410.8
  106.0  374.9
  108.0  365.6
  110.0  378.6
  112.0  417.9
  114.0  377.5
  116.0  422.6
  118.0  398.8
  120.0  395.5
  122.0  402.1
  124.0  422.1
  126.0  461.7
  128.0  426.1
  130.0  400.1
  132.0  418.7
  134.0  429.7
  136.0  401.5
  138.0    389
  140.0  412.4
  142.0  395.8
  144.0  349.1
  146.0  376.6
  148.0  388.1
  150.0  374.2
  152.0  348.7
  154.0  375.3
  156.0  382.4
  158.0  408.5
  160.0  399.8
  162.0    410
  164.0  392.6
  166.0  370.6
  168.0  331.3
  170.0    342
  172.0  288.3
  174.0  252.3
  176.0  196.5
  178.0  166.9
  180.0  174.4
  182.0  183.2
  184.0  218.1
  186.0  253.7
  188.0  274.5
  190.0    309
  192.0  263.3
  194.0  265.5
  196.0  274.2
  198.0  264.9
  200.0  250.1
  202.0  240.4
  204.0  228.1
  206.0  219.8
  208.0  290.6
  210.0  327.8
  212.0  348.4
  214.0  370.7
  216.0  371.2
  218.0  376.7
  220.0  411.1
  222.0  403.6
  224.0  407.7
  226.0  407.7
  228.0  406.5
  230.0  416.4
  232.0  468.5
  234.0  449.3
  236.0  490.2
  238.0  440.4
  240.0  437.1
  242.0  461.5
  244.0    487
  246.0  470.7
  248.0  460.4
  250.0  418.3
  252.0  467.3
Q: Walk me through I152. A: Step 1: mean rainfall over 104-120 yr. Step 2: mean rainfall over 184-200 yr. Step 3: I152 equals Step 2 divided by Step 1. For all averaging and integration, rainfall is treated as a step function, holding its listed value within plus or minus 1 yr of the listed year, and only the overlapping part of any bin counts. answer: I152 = 0.7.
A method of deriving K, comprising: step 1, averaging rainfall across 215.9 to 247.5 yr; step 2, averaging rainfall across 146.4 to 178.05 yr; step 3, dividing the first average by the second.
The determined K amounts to 1.3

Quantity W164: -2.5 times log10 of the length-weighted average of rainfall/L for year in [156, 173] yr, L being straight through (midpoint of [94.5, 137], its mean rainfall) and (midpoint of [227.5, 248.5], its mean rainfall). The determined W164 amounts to 0.16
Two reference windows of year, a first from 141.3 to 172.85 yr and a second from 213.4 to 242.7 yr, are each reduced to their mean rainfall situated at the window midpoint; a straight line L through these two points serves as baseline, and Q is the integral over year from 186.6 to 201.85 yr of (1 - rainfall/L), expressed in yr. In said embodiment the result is 4.9 yr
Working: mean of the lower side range 371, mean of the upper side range 422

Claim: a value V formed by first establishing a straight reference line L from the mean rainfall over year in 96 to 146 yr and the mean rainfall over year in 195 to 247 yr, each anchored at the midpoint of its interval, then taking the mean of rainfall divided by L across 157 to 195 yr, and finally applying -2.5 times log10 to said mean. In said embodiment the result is 0.32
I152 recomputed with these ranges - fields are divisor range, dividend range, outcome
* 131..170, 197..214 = 0.72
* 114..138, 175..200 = 0.57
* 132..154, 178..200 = 0.63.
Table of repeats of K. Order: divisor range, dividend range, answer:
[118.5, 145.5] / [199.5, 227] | 0.82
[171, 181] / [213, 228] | 1.82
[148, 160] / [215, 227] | 1.04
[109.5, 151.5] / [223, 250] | 1.11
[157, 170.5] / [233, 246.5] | 1.21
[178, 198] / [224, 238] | 1.80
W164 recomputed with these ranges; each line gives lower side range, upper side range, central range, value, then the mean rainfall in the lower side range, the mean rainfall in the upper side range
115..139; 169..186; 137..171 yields -0.21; 414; 229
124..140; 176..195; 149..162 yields -0.15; 418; 232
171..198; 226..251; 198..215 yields 0.16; 241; 449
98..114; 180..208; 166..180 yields 0.09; 398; 248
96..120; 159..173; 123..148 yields -0.06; 404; 362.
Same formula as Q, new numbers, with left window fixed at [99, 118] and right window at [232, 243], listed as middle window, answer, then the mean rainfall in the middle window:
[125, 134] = -0.45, 427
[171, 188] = 8.29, 220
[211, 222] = 1.70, 378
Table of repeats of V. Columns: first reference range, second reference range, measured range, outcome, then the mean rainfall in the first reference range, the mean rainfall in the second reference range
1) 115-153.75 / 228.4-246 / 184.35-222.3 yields 0.41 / 400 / 455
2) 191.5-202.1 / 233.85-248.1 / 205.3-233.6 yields -0.03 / 261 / 463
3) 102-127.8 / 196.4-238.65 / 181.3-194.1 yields 0.42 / 403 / 360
